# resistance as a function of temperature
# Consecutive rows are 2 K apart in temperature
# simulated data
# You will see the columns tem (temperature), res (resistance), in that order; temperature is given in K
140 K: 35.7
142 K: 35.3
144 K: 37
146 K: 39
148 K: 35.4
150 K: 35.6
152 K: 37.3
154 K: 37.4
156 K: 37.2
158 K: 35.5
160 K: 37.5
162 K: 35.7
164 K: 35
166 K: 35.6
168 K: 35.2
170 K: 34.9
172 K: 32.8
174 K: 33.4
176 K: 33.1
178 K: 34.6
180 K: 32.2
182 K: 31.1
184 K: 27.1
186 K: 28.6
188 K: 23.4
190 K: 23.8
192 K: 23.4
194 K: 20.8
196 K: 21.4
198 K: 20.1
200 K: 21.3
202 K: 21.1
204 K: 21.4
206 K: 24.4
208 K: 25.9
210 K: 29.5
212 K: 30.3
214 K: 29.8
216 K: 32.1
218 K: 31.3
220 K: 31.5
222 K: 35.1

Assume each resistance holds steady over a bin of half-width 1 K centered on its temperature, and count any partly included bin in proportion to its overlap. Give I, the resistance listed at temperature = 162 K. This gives 35.7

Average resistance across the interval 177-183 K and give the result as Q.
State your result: 32.6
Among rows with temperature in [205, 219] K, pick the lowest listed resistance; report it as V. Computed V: 24.4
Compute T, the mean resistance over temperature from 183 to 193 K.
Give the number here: 25.3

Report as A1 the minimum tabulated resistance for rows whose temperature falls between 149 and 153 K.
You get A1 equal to 35.6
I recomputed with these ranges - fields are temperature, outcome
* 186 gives 28.6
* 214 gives 29.8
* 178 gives 34.6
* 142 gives 35.3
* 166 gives 35.6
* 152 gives 37.3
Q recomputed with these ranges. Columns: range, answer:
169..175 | 33.7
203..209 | 23.9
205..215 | 28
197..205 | 21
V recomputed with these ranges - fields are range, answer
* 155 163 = 35.5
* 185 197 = 20.8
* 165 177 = 32.8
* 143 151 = 35.4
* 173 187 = 27.1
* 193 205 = 20.1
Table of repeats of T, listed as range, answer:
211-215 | 30.1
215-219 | 31.7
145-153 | 36.8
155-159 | 36.4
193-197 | 21.1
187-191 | 23.6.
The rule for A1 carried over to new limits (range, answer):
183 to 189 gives 23.4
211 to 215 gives 29.8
